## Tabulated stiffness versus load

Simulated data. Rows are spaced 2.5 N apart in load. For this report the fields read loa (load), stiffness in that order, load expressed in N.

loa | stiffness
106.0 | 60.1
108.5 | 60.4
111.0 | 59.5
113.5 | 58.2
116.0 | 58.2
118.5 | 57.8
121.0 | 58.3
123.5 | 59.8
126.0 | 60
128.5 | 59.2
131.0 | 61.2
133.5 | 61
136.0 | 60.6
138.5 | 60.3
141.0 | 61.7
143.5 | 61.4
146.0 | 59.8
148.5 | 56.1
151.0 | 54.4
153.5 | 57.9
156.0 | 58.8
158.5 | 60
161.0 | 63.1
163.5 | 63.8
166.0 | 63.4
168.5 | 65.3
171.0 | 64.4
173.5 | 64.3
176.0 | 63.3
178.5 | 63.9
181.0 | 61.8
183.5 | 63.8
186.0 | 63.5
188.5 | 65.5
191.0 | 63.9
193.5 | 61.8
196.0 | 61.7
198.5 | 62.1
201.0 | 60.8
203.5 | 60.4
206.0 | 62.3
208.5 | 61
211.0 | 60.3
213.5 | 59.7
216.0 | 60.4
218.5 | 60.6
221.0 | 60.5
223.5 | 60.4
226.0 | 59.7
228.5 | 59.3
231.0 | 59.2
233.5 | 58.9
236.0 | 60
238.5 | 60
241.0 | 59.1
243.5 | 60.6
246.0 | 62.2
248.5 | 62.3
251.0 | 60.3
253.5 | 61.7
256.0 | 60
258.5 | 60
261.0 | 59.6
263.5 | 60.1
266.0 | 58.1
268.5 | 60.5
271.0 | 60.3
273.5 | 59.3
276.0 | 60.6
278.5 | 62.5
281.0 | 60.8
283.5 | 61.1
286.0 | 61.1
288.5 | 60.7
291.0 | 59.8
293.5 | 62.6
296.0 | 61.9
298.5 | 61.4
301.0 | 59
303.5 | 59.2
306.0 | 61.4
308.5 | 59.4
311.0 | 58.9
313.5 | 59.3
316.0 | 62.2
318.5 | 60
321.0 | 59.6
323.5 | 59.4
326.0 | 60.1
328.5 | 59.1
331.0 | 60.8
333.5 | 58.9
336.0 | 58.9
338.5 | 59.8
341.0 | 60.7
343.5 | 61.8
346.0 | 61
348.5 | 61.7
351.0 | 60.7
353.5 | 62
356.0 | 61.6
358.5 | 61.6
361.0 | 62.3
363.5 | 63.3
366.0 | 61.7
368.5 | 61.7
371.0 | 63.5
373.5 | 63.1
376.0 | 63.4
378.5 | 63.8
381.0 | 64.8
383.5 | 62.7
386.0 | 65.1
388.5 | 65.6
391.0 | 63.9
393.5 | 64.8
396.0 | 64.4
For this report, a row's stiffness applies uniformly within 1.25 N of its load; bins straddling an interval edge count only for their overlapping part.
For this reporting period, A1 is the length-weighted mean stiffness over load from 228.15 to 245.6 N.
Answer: 59.7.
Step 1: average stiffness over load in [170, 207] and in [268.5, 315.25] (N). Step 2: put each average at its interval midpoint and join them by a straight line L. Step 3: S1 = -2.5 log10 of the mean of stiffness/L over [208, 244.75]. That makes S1 0.04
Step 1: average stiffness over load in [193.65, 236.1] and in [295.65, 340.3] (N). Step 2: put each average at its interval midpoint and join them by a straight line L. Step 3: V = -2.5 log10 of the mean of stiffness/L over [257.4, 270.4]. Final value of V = 0.01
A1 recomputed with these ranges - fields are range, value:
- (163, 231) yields 62.1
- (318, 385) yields 61.4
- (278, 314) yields 60.6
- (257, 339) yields 60.2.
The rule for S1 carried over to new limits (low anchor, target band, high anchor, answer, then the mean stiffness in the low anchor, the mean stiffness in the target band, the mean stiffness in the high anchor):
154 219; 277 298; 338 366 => 0.009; 62.3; 61.3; 61.6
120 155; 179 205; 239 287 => -0.047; 59.4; 62.6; 60.5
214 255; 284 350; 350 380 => 0.023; 60.3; 60.3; 62.4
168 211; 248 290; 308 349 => 0.013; 62.8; 60.5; 60.1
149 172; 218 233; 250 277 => 0.010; 61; 59.9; 60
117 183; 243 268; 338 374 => 0.015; 60.9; 60.5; 61.8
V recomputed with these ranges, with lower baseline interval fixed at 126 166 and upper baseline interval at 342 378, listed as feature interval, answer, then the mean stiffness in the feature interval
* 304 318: 0.026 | 60.2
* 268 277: 0.020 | 60.1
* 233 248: 0.012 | 60.3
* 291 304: 0.013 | 60.8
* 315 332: 0.029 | 60.1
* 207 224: 0.005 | 60.4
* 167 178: -0.069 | 64.3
